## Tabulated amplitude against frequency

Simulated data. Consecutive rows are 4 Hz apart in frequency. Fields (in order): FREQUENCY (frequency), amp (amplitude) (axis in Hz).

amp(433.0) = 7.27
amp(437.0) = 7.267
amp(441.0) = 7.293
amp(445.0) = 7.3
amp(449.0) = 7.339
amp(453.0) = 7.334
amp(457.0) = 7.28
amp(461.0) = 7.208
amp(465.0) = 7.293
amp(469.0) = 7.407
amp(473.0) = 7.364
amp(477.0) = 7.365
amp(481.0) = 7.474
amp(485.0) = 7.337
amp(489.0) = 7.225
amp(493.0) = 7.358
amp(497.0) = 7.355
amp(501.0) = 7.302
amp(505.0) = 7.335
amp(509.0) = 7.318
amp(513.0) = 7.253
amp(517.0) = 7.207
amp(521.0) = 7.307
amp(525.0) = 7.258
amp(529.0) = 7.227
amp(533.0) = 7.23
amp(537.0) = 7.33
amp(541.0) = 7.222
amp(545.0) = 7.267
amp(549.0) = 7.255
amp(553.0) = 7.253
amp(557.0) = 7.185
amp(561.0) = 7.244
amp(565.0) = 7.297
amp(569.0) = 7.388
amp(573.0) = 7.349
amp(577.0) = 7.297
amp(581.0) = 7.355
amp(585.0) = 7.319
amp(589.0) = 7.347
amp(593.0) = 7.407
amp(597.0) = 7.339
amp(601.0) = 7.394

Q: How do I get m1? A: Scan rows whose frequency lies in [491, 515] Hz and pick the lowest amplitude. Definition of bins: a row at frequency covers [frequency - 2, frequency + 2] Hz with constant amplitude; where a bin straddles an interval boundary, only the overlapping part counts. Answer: 7.253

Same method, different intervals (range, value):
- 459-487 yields 7.208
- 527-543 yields 7.222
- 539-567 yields 7.185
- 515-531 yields 7.207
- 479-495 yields 7.225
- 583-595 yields 7.319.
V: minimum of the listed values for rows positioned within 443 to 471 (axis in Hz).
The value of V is 7.208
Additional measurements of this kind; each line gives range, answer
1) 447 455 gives 7.334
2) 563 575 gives 7.297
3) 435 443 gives 7.267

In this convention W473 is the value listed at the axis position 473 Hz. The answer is 7.364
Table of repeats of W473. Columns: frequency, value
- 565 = 7.297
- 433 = 7.27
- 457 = 7.28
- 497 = 7.355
